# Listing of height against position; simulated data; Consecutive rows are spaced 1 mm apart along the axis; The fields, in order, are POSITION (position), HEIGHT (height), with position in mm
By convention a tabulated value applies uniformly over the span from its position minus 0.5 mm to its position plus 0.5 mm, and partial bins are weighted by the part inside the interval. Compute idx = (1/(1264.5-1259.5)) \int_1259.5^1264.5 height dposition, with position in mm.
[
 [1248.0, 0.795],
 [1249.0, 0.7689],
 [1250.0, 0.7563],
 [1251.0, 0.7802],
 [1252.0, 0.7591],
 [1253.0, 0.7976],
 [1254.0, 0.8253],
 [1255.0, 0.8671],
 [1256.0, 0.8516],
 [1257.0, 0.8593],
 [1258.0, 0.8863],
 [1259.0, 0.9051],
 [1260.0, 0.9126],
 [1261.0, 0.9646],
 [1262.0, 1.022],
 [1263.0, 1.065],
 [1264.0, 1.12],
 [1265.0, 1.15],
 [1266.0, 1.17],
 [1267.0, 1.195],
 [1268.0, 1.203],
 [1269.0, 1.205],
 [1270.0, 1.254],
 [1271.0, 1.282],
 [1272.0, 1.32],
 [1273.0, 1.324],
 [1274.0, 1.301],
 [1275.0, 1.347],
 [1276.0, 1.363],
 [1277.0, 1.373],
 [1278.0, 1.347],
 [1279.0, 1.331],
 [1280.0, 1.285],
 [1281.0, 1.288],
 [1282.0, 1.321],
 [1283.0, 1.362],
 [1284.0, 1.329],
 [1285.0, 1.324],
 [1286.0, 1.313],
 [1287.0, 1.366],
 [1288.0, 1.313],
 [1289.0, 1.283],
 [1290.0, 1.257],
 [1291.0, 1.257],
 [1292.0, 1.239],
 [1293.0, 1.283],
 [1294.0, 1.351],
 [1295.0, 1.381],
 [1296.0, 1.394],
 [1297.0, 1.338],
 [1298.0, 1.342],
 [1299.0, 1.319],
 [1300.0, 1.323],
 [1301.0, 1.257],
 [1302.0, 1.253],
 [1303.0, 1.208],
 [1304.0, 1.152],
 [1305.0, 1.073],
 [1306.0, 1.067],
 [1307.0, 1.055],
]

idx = 1.02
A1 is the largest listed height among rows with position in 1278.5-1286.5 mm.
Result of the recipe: 1.362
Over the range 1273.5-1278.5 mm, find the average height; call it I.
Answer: 1.35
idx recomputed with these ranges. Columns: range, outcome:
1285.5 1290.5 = 1.31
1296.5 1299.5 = 1.33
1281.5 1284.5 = 1.34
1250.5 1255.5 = 0.806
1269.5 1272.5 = 1.29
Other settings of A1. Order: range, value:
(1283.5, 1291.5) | 1.366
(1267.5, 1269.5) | 1.205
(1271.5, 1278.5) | 1.373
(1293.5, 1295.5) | 1.381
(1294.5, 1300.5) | 1.394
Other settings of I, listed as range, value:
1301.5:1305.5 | 1.17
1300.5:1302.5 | 1.25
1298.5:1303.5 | 1.27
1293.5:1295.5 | 1.37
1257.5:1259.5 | 0.896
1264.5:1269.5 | 1.18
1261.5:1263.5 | 1.04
